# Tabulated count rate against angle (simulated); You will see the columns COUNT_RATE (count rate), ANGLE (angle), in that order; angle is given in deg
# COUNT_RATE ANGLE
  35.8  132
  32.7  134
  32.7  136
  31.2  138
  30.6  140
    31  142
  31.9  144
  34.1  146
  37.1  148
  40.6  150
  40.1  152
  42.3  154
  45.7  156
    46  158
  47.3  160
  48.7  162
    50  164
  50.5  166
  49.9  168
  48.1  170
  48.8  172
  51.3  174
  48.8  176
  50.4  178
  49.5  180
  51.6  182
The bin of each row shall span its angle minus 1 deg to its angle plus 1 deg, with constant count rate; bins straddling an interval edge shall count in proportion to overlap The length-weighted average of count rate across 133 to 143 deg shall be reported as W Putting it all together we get 31.6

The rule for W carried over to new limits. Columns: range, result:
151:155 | 41.2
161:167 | 49.7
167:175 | 49.5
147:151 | 38.9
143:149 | 34.4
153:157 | 44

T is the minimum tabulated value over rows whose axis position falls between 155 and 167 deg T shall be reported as 45.7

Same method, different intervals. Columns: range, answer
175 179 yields 48.8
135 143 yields 30.6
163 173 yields 48.1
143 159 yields 31.9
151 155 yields 40.1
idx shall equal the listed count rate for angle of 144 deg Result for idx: 31.9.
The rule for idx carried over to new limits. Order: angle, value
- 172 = 48.8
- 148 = 37.1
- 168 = 49.9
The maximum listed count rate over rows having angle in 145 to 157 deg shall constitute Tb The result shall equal 45.7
